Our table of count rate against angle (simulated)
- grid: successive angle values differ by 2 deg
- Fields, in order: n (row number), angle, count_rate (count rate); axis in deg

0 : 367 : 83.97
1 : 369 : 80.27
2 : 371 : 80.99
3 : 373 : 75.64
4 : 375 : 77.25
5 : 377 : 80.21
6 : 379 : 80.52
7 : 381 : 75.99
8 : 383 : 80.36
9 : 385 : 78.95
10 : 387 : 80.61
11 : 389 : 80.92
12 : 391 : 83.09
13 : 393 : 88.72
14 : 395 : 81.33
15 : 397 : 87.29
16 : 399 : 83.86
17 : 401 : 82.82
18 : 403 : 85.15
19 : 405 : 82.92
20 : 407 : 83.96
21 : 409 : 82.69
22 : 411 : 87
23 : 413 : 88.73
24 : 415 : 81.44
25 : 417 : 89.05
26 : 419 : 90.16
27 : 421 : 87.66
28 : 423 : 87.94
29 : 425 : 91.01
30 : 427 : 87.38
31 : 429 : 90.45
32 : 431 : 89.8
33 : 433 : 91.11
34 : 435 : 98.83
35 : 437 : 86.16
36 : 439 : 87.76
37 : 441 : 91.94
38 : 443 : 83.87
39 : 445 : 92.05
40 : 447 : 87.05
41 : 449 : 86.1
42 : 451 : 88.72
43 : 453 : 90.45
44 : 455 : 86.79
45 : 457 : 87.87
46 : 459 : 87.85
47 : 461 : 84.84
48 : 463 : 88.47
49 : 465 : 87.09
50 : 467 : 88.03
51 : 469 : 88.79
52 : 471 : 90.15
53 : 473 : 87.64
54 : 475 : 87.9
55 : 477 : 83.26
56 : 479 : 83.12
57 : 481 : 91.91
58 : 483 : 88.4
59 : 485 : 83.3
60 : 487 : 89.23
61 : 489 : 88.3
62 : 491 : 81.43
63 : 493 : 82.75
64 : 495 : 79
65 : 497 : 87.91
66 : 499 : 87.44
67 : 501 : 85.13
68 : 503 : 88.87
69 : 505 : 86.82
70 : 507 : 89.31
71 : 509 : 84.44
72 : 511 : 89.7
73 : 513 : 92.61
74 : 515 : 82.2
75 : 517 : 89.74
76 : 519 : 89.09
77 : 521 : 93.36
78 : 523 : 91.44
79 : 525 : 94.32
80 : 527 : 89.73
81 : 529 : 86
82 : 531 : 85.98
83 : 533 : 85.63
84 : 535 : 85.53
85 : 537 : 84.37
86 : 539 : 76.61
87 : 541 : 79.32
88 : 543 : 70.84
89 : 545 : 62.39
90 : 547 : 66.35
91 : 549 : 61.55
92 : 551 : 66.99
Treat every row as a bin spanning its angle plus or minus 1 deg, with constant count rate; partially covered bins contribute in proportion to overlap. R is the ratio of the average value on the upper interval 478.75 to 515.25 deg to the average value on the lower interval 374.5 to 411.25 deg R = 1.1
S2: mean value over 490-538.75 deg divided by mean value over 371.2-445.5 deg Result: 1.02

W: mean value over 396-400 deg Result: 85.6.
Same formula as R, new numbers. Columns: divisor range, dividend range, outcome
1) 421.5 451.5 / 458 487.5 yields 0.98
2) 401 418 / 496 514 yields 1.04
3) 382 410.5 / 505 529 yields 1.08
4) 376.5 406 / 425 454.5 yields 1.09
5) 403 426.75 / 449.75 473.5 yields 1.02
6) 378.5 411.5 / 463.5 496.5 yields 1.04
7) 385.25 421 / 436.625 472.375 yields 1.04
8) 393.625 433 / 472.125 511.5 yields 1.00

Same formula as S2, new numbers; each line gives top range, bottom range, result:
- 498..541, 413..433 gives 0.99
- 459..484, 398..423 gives 1.02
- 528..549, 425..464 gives 0.87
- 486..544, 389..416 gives 1.02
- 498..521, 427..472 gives 0.99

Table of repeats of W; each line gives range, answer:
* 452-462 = 87.6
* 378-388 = 79.3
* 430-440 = 90.7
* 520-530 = 91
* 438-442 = 89.8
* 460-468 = 87.1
